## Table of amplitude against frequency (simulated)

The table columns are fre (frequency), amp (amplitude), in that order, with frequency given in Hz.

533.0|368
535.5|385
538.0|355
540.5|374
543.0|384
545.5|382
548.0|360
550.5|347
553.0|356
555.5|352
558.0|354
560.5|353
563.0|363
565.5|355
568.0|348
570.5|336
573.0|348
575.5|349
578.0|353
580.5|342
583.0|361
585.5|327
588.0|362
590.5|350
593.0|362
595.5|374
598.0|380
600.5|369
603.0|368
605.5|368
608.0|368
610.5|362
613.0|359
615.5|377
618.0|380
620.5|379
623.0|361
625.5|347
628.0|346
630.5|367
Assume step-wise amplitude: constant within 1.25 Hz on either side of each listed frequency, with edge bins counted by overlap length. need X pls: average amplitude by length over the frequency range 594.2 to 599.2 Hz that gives 377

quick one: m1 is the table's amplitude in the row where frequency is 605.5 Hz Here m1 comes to 368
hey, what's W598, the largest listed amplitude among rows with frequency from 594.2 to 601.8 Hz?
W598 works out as 380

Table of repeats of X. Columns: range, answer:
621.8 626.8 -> 354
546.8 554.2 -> 354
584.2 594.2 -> 350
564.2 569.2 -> 352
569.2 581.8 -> 346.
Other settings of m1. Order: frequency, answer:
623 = 361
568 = 348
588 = 362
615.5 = 377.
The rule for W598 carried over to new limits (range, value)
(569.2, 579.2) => 353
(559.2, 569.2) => 363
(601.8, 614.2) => 368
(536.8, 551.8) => 384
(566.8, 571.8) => 348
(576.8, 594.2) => 362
